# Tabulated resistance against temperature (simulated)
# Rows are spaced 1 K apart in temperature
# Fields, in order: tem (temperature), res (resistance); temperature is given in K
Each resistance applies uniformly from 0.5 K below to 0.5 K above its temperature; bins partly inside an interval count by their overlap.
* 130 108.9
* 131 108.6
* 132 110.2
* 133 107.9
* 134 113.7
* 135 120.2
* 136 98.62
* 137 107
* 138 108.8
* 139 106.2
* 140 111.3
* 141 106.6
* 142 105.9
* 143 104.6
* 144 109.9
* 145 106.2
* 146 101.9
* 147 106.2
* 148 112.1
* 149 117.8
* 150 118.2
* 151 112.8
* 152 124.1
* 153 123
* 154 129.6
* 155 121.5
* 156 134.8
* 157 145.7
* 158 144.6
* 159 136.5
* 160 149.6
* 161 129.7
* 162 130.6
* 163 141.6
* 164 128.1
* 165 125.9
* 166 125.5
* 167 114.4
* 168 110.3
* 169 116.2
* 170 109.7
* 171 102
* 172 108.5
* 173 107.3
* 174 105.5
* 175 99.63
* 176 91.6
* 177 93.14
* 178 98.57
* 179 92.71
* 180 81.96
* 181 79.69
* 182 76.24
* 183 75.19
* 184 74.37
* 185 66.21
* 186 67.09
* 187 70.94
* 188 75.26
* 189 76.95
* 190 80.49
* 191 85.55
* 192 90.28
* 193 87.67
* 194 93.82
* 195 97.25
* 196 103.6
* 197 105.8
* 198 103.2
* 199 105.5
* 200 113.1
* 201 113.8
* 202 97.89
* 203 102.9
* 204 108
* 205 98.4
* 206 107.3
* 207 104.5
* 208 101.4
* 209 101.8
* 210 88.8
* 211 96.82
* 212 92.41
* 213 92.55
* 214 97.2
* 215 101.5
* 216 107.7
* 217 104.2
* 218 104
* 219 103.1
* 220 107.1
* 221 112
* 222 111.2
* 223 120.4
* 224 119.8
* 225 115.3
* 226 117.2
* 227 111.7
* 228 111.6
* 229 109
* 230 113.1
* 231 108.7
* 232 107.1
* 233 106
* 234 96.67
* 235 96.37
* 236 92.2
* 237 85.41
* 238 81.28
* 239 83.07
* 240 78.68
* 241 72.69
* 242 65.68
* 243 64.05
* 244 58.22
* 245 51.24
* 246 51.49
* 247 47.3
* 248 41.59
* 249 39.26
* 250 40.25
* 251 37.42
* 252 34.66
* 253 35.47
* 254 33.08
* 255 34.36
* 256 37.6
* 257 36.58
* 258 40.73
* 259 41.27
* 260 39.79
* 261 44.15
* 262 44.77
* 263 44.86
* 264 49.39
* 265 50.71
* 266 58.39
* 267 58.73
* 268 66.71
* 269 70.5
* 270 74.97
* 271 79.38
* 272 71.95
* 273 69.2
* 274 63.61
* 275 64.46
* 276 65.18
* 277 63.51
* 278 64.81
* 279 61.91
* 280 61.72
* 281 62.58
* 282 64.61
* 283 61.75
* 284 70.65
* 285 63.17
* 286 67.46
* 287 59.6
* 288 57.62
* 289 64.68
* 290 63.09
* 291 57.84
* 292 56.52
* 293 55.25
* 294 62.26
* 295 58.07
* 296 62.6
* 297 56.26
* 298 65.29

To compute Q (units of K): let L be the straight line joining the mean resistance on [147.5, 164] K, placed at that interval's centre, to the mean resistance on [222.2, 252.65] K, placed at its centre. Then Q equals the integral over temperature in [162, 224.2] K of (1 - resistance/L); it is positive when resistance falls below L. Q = 4.05 K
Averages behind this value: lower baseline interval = 129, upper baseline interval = 82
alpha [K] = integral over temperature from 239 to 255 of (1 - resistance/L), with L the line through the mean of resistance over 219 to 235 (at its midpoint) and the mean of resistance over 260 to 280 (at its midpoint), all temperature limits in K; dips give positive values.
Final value 6.9 K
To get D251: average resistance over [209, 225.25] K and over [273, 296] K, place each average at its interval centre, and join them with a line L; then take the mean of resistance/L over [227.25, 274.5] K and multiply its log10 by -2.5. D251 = 0.290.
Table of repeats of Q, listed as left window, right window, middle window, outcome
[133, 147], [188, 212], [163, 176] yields -1.3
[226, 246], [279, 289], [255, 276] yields 5.0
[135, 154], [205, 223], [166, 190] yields 3.5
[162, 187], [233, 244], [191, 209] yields -1.8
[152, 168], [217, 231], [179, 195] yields 5.6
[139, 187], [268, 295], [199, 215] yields -1.4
